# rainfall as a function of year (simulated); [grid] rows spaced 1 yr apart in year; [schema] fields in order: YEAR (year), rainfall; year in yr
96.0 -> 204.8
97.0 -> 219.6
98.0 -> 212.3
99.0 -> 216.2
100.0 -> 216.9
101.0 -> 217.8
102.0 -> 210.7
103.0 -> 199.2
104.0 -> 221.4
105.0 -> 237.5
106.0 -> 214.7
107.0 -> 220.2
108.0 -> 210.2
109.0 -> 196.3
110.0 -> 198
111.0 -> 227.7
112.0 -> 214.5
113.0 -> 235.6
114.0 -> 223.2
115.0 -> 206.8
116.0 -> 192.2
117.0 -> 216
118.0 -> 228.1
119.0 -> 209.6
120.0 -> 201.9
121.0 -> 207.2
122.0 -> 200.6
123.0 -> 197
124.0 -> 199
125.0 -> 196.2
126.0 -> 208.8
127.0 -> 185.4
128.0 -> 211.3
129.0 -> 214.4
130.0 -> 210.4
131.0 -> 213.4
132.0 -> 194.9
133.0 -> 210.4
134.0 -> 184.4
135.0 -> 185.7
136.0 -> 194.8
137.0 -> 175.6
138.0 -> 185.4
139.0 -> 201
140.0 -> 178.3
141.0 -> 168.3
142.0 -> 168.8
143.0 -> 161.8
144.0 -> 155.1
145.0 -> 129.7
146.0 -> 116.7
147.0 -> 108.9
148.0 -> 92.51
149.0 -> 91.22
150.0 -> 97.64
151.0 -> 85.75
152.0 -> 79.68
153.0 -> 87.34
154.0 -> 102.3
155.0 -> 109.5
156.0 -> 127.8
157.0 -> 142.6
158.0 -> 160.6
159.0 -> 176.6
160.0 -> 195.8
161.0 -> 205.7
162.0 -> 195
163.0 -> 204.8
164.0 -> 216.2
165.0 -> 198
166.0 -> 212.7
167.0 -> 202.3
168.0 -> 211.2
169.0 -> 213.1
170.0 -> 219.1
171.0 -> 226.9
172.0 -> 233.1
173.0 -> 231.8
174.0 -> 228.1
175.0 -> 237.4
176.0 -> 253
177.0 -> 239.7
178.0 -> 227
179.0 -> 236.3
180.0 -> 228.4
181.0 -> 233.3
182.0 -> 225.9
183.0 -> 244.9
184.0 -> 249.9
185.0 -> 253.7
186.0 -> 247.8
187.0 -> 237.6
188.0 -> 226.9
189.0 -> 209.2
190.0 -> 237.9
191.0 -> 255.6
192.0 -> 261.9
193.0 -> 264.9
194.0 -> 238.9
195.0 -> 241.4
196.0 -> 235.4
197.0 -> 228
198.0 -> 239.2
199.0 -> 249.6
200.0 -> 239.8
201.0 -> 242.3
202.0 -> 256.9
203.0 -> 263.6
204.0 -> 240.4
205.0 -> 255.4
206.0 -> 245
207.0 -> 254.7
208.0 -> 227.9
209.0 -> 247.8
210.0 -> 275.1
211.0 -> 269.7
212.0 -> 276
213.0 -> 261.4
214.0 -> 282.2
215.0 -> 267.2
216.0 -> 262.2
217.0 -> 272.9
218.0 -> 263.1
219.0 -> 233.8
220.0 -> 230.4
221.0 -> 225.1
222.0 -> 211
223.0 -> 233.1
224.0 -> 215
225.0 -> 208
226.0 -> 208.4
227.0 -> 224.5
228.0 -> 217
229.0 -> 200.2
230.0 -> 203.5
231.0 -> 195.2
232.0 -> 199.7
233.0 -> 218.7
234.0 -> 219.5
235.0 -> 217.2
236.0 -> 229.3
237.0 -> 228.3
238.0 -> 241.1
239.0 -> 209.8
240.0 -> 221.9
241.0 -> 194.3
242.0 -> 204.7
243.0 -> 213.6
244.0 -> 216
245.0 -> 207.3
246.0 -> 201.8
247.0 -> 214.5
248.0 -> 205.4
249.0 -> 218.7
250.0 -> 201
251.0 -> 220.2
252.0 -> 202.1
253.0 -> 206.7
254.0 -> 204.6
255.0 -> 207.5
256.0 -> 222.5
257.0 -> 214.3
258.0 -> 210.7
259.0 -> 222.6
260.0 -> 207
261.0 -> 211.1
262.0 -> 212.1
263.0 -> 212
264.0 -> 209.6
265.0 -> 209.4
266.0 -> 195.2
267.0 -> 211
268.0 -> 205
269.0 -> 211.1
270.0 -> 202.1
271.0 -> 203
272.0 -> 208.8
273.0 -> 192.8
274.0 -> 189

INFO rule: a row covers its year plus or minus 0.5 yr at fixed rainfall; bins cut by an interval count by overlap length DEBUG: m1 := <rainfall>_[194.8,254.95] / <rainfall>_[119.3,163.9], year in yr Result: 1.38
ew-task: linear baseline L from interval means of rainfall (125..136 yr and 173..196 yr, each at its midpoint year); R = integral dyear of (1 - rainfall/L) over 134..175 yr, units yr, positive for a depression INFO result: 9.6 yr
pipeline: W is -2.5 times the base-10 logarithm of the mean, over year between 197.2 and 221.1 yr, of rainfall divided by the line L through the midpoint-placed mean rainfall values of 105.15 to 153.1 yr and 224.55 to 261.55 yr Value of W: -0.24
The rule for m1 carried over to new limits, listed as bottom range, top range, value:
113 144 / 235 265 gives 1.08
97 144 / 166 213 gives 1.18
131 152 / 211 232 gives 1.52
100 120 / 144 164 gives 0.63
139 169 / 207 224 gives 1.64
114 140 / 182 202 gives 1.20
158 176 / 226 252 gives 1.00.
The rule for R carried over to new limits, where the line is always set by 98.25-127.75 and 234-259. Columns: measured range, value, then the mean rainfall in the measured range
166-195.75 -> -3.2 yr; 235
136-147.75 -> 2.9 yr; 159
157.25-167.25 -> 0.8 yr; 195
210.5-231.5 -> -2.3 yr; 236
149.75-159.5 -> 4.3 yr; 117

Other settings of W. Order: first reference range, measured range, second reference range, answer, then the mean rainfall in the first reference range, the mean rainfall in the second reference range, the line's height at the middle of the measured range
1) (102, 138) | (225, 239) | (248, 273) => -0.03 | 207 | 209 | 209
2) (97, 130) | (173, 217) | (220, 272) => -0.17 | 211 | 212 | 212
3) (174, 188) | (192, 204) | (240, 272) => -0.06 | 239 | 209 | 232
